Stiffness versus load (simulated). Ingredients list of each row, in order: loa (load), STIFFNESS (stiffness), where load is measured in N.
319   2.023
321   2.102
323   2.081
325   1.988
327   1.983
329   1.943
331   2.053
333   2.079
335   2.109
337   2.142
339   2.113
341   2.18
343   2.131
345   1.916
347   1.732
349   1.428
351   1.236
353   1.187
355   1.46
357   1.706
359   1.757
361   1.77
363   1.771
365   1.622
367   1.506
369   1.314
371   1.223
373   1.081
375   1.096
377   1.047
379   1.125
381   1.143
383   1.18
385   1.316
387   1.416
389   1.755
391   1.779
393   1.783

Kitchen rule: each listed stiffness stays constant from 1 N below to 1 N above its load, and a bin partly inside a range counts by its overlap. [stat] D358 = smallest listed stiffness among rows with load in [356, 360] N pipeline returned 1.706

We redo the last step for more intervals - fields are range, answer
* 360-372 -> 1.223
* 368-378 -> 1.047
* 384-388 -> 1.316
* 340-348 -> 1.732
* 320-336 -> 1.943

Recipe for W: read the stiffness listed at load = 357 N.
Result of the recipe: 1.706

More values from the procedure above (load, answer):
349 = 1.428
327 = 1.983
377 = 1.047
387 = 1.416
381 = 1.143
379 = 1.125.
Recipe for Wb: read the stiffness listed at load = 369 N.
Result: 1.314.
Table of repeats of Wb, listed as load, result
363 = 1.771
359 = 1.757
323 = 2.081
